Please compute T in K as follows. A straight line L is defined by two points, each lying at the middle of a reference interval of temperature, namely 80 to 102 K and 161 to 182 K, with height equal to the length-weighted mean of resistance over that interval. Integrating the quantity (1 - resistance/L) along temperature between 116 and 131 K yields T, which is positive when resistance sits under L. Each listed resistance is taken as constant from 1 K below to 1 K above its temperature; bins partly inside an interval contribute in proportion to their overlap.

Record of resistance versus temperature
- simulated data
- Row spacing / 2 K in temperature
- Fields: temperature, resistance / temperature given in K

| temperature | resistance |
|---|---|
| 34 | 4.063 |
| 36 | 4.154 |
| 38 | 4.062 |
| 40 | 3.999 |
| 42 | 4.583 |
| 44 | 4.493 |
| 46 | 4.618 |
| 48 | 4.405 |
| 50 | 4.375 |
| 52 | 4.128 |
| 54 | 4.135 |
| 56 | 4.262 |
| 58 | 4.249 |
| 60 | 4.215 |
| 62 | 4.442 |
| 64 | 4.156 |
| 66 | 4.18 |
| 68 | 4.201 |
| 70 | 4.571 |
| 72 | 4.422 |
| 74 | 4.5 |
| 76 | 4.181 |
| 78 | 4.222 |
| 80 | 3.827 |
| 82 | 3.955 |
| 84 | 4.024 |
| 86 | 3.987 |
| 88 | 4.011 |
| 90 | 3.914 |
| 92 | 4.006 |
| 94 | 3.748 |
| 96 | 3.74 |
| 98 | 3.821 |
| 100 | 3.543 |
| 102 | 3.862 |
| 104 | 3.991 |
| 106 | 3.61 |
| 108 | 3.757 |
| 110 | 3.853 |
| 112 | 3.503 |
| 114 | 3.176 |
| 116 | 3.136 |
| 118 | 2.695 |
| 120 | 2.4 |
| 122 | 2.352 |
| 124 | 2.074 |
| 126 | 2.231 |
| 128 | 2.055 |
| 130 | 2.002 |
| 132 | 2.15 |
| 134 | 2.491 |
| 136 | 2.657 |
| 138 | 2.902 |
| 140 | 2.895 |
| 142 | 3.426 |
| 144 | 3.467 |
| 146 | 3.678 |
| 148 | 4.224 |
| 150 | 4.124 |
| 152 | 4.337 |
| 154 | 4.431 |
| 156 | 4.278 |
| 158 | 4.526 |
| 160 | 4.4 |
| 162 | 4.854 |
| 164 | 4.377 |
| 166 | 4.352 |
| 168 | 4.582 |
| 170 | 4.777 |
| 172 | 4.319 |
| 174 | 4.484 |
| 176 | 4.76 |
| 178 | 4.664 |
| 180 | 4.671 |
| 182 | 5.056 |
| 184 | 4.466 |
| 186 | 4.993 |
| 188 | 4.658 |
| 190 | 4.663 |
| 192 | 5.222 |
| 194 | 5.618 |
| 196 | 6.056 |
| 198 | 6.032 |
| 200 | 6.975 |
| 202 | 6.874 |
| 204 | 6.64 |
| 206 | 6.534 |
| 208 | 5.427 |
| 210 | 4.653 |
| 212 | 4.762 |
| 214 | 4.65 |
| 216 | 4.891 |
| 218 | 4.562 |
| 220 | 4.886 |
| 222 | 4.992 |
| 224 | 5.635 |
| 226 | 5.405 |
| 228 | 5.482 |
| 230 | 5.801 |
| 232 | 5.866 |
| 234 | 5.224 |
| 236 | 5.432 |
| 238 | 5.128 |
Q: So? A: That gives 6.65 K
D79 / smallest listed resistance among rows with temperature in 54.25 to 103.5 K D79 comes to 3.543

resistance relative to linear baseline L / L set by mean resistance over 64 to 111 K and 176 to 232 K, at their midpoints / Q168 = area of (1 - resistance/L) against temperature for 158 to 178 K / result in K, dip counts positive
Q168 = 1.5 K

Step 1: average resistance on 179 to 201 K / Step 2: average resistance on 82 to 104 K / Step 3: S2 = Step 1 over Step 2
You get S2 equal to 1.37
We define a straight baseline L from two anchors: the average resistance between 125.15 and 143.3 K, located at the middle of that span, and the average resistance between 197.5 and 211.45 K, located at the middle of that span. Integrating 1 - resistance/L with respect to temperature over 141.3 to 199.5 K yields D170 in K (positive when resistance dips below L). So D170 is -4.2 K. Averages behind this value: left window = 2.55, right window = 6.12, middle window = 4.63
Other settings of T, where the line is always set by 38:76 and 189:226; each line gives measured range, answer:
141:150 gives 2.3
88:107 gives 3.4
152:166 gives 1.8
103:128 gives 9.1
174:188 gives 1.5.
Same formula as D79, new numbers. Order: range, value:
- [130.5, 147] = 2.15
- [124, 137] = 2.002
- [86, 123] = 2.352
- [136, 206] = 2.657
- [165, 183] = 4.319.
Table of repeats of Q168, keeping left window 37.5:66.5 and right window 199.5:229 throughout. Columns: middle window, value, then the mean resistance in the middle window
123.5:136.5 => 7.0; 2.23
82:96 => 1.9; 3.93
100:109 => 1.7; 3.78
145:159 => 2.2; 4.23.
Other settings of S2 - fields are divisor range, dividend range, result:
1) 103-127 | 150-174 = 1.46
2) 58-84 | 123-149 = 0.66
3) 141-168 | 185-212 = 1.35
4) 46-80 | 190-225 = 1.29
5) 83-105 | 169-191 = 1.21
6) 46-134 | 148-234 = 1.38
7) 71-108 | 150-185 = 1.15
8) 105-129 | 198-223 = 1.90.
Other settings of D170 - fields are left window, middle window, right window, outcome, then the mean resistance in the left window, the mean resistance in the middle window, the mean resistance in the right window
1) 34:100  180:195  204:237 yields 0.37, 4.16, 4.93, 5.3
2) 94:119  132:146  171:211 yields 4.25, 3.56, 2.96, 5.34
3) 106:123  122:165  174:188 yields 5.67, 3.14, 3.38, 4.74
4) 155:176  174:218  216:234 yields -3.53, 4.51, 5.31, 5.3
